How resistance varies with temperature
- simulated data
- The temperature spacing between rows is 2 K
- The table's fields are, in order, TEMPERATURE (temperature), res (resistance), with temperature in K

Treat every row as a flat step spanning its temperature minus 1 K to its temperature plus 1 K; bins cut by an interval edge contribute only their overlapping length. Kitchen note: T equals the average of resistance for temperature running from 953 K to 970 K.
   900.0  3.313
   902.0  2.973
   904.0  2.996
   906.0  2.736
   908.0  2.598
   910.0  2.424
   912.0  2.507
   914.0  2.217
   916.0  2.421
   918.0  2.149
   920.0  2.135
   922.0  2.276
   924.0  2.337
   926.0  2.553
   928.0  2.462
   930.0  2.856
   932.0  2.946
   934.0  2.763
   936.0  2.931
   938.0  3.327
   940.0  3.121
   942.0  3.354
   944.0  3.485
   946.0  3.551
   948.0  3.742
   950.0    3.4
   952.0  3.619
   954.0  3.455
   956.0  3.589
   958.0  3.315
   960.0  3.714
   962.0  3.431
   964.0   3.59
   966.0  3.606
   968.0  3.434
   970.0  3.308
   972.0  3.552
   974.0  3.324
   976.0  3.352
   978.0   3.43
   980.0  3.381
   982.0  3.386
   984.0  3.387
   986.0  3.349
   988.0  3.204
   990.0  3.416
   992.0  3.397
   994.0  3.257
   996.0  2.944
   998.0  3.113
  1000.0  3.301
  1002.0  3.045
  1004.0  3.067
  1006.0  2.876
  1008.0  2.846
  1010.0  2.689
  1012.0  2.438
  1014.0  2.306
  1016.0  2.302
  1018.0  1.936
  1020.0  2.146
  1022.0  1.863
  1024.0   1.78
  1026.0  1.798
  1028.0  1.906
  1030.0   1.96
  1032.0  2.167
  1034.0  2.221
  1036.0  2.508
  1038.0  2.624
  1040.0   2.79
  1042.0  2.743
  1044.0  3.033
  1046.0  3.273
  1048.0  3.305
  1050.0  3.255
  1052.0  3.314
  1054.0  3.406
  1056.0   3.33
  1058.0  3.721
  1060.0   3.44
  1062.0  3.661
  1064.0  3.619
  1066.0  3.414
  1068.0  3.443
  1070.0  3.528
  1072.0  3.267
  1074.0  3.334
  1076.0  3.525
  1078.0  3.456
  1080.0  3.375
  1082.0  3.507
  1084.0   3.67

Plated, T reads 3.5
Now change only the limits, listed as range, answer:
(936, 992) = 3.43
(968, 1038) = 2.8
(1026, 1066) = 2.94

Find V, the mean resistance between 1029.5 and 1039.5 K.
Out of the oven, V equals 2.34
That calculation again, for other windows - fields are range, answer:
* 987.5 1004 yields 3.2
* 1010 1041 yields 2.2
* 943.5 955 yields 3.54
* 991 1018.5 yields 2.84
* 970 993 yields 3.38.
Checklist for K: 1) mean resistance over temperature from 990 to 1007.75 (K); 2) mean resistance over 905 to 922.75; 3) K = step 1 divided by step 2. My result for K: 1.3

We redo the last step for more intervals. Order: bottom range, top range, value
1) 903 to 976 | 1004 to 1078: 0.93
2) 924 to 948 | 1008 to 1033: 0.70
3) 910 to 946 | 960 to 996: 1.25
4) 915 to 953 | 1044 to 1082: 1.17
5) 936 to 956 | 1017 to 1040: 0.62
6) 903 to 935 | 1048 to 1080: 1.36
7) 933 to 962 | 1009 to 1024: 0.65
